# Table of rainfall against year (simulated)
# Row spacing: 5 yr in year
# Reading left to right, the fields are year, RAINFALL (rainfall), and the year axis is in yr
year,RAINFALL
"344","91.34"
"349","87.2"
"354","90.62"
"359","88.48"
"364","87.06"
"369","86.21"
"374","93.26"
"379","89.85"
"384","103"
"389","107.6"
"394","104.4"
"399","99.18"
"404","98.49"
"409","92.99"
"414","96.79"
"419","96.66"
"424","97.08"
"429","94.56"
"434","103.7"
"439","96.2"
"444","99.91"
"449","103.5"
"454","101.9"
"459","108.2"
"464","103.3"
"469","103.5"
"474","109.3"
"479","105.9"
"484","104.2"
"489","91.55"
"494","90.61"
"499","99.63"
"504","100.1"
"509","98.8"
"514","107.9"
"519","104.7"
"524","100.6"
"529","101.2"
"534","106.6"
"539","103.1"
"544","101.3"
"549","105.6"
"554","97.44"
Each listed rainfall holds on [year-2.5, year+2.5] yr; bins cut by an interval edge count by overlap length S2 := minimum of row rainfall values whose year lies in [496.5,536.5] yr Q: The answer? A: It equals 98.8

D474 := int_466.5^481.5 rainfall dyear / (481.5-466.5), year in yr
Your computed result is 106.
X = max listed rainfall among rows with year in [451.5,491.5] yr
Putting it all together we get 109.3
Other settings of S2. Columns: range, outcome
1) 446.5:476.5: 101.9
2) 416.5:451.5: 94.56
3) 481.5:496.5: 90.61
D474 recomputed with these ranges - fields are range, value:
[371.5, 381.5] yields 91.6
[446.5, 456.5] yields 103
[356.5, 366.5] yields 87.8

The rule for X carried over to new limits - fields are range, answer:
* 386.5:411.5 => 107.6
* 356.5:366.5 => 88.48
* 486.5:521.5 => 107.9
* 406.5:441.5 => 103.7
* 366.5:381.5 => 93.26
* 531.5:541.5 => 106.6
